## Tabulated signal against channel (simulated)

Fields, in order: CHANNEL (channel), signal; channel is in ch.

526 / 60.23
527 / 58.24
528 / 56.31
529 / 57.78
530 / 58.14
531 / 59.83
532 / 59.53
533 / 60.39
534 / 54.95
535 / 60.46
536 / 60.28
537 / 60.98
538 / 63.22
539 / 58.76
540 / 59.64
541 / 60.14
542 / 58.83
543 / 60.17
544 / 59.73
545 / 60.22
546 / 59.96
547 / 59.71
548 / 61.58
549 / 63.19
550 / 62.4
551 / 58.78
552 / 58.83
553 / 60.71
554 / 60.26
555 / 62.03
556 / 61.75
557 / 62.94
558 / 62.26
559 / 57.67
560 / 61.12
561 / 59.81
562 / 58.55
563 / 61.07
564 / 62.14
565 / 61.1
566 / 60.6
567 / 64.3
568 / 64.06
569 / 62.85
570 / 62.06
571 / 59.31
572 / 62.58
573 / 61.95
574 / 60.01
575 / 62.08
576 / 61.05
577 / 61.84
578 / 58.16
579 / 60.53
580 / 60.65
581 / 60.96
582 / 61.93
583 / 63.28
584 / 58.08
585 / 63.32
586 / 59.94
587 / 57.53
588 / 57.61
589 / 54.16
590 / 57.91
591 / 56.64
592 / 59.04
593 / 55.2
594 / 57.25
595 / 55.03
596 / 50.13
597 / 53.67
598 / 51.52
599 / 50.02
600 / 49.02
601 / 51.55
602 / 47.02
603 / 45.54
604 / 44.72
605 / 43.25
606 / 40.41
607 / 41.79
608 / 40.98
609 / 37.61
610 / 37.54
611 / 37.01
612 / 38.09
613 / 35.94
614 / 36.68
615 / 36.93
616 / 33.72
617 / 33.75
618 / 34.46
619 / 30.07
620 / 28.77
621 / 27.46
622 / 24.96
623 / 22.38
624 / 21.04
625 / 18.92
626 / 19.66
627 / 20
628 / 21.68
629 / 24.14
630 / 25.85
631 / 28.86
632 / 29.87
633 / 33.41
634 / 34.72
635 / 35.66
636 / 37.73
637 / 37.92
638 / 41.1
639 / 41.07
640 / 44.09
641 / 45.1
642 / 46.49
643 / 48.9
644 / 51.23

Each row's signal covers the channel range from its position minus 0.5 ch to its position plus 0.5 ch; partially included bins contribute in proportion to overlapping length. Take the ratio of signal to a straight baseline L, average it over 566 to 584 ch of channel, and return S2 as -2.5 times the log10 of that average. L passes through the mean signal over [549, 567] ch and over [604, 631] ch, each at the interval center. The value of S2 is -0.17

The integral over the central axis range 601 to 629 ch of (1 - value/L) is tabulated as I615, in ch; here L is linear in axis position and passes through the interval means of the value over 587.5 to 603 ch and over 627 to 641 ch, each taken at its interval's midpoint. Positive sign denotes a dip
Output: 6.7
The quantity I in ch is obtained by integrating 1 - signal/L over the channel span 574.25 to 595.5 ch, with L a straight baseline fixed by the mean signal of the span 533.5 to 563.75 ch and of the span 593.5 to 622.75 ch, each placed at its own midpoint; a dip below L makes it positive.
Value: -4.6 ch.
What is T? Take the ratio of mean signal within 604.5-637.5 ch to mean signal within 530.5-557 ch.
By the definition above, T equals 0.53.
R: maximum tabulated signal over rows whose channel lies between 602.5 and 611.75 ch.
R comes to 45.54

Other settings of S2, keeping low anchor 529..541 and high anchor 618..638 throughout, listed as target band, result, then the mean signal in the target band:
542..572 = -0.17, 61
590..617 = -0.24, 45.6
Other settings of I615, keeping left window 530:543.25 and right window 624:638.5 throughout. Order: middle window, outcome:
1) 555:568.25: -2.5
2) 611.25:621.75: 0.1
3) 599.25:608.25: -1.7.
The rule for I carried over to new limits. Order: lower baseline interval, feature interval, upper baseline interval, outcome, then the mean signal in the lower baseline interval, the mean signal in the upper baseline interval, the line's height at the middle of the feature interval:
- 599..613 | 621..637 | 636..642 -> 5.8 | 42.7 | 41.9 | 42.1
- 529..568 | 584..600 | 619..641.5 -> -4.1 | 60.4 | 30.2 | 44.3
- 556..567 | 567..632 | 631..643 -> 5.9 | 60.9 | 38.8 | 49.8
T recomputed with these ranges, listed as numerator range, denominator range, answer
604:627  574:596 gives 0.56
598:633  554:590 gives 0.57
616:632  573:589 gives 0.43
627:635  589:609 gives 0.57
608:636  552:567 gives 0.50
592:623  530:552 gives 0.69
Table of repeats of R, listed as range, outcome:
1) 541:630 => 64.3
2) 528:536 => 60.46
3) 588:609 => 59.04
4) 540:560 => 63.19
